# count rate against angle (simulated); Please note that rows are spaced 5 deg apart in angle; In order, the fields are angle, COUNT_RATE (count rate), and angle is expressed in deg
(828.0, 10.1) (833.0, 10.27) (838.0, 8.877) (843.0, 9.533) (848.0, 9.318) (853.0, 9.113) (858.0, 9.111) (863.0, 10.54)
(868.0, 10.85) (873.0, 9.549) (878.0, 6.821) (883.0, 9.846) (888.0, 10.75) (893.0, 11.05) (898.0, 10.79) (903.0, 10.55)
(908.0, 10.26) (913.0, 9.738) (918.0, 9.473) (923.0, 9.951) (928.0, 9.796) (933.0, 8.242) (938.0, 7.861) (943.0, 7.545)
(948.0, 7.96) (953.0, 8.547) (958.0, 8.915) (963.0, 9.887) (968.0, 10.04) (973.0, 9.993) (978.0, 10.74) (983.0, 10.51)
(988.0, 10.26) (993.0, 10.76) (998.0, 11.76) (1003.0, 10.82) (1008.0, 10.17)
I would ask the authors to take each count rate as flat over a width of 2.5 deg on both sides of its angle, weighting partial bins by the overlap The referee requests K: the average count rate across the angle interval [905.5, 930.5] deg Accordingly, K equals 9.84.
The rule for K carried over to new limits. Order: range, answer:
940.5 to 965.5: 8.57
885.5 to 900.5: 10.9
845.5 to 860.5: 9.18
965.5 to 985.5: 10.3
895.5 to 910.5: 10.5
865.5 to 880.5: 9.07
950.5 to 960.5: 8.73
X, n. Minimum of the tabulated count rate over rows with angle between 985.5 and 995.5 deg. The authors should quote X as 10.26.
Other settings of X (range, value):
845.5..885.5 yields 6.821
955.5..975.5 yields 8.915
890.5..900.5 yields 10.79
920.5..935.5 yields 8.242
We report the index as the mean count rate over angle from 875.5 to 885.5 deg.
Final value 8.33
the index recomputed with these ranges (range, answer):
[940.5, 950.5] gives 7.75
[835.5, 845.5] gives 9.21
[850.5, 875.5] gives 9.83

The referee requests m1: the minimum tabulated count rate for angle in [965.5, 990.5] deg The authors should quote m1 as 9.993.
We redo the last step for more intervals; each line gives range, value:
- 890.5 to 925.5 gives 9.473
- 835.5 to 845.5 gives 8.877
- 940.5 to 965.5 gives 7.545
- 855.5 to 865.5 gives 9.111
